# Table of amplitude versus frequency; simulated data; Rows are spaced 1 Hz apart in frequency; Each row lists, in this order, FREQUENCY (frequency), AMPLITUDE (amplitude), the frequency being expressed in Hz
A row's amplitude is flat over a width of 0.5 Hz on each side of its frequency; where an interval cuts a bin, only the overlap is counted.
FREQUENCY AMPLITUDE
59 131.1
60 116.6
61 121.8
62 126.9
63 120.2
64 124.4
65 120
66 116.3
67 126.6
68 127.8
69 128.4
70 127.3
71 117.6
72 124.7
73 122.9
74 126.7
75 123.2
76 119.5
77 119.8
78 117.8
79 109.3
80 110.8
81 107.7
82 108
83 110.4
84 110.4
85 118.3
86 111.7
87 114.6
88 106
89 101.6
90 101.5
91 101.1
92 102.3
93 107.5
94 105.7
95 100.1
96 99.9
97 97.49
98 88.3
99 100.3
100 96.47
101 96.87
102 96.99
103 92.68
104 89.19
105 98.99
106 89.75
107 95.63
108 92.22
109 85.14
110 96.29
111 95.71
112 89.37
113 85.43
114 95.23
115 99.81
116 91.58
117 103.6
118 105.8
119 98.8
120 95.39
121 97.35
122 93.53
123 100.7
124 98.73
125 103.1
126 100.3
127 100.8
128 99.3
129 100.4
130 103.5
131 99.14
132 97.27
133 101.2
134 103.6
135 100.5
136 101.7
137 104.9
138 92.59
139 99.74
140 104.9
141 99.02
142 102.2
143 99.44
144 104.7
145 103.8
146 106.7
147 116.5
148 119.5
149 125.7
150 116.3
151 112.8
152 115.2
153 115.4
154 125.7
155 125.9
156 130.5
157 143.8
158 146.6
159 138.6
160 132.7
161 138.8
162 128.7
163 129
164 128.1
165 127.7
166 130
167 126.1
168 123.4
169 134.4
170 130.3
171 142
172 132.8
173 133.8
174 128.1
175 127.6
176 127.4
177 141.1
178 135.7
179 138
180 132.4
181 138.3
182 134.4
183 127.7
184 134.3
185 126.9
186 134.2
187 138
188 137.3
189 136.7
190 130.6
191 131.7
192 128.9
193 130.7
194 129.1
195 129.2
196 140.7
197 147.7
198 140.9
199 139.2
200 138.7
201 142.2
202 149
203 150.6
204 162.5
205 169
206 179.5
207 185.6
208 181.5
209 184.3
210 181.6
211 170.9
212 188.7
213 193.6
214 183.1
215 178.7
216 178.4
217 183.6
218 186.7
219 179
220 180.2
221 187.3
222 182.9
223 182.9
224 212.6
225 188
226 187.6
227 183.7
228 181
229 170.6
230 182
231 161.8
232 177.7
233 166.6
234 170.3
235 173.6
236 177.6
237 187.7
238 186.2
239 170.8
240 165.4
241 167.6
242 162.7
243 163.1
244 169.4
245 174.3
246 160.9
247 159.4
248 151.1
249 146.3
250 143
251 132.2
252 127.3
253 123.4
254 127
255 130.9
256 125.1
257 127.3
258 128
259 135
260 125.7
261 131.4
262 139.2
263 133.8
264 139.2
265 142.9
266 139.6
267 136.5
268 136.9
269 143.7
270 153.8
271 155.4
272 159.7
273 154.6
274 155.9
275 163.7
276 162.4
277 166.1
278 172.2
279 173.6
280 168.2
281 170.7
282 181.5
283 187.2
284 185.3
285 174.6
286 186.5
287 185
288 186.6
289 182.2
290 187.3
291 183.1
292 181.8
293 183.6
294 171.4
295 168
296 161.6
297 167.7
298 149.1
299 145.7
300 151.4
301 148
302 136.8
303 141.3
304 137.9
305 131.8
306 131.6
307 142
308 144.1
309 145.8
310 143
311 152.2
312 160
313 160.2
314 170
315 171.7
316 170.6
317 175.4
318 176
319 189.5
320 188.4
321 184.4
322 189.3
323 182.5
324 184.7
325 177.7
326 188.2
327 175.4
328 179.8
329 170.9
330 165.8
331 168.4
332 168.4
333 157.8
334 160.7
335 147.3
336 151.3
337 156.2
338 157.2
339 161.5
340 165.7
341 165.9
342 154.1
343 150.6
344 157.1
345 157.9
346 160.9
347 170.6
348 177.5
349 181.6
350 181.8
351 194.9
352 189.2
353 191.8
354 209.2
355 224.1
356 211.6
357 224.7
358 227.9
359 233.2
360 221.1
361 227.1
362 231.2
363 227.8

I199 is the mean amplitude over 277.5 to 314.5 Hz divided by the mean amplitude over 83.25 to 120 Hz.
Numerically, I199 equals 1.7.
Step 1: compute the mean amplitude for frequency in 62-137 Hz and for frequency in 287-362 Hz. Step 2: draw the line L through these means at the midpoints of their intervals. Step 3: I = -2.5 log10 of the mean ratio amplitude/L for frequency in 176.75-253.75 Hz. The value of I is -0.145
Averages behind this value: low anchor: 105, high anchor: 173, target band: 160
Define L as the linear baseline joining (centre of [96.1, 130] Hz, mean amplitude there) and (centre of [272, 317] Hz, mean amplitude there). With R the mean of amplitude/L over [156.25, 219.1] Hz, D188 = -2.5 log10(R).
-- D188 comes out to -0.18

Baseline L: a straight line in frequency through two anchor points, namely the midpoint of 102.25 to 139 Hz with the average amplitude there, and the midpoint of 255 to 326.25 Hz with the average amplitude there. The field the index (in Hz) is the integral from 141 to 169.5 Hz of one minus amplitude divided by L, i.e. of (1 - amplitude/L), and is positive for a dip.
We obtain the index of -3.25 Hz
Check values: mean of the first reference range 97.2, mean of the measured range 123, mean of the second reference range 160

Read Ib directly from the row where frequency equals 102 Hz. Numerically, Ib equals 96.99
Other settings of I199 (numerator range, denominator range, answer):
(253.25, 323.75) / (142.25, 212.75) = 1.16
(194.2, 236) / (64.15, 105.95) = 1.57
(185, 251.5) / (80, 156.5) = 1.60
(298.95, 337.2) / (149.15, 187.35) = 1.24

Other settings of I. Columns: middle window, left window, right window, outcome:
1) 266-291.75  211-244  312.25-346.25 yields 0.04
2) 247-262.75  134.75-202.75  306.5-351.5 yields 0.11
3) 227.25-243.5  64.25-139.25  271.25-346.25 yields -0.20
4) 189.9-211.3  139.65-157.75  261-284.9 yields -0.15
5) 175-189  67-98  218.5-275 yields 0.05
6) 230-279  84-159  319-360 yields -0.02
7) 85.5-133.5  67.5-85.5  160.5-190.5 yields 0.24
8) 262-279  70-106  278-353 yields 0.03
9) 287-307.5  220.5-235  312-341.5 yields 0.09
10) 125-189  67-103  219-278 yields 0.10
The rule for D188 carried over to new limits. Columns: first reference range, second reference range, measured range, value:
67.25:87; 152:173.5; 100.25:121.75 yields 0.285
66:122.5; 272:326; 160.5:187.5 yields -0.025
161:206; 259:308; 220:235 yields -0.234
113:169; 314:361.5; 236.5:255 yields -0.059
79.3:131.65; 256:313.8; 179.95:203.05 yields -0.076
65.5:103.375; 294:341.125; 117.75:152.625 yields 0.175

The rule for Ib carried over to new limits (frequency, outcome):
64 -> 124.4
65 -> 120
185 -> 126.9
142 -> 102.2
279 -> 173.6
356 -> 211.6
